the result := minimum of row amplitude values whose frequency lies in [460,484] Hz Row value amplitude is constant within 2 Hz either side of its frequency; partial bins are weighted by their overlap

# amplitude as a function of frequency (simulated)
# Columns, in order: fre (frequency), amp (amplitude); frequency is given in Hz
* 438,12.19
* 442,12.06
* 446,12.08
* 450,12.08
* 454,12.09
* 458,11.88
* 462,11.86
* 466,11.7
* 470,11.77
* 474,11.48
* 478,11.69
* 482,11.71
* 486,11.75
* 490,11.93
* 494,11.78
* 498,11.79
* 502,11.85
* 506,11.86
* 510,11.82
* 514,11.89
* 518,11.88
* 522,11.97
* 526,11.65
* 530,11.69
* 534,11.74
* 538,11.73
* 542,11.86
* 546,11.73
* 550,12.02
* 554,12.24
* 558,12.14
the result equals 11.48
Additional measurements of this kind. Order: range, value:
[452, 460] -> 11.88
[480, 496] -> 11.71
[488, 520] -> 11.78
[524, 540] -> 11.65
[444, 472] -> 11.7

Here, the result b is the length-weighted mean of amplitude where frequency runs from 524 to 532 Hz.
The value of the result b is 11.7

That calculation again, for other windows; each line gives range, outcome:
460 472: 11.8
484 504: 11.8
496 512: 11.8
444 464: 12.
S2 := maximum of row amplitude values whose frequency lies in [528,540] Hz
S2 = 11.74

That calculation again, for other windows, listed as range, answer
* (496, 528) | 11.97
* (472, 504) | 11.93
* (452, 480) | 12.09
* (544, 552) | 12.02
